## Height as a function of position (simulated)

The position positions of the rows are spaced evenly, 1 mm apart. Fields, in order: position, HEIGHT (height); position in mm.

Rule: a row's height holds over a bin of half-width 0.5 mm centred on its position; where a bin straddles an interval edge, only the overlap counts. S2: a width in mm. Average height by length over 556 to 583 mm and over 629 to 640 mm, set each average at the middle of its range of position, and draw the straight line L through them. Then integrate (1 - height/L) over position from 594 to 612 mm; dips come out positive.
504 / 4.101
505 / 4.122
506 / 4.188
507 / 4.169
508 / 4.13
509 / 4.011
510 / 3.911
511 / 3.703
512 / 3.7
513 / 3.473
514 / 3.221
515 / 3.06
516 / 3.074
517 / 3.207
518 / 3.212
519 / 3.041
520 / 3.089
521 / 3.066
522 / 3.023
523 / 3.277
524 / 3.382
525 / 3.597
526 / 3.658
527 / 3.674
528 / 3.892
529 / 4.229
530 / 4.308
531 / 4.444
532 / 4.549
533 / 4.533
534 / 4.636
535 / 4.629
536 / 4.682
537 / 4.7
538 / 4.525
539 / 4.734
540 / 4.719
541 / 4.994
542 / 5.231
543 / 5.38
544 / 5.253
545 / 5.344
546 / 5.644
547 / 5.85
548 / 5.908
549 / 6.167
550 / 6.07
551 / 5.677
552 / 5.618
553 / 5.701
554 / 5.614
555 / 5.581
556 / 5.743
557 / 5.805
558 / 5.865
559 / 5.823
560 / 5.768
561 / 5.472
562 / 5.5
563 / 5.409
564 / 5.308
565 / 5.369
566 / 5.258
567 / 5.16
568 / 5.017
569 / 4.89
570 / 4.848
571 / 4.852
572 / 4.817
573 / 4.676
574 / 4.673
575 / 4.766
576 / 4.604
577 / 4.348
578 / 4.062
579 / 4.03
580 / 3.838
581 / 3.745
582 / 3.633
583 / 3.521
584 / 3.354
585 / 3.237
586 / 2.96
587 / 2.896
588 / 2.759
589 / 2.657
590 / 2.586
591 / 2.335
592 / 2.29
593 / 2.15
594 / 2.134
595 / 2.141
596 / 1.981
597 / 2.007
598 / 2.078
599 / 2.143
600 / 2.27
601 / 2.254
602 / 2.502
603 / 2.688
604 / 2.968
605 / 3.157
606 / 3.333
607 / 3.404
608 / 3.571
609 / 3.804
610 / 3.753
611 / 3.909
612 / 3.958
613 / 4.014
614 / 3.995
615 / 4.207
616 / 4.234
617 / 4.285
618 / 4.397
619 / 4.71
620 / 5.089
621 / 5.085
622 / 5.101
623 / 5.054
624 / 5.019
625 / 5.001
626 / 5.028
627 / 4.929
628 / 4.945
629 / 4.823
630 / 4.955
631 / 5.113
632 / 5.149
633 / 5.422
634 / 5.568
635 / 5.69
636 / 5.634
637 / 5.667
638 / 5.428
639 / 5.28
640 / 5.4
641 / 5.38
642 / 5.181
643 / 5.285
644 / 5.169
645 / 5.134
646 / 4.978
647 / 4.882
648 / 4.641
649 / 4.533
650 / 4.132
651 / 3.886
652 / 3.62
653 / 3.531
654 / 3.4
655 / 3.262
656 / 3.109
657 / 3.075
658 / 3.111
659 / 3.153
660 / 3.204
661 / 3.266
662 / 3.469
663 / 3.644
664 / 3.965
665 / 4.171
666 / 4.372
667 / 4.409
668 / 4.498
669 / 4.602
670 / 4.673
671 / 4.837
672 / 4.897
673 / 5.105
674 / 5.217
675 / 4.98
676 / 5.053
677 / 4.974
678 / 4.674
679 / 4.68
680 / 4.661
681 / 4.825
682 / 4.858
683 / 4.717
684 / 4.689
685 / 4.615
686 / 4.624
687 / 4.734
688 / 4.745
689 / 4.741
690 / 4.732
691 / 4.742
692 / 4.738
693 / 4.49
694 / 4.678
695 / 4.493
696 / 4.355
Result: 8.1 mm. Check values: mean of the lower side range 4.9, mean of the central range 2.83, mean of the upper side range 5.37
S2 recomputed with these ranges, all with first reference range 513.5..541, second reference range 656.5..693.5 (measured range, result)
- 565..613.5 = 7.4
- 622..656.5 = -4.3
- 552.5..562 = -4.1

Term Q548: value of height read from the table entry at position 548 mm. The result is 5.908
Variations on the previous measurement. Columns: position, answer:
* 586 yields 2.96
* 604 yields 2.968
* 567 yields 5.16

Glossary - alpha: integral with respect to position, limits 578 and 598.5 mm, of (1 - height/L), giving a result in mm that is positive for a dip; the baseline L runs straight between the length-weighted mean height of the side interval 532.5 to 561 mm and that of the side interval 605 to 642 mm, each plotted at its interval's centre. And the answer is 8.9 mm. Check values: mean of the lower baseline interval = 5.37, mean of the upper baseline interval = 4.72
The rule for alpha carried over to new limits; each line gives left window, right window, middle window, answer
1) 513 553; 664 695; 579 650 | 8.88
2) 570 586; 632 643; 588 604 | 7.80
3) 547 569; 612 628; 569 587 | 4.09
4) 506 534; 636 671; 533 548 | -5.00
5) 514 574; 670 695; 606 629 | 1.68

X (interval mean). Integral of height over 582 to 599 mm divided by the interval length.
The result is 2.59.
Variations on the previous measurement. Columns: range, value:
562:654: 4.15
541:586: 5.03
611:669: 4.52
